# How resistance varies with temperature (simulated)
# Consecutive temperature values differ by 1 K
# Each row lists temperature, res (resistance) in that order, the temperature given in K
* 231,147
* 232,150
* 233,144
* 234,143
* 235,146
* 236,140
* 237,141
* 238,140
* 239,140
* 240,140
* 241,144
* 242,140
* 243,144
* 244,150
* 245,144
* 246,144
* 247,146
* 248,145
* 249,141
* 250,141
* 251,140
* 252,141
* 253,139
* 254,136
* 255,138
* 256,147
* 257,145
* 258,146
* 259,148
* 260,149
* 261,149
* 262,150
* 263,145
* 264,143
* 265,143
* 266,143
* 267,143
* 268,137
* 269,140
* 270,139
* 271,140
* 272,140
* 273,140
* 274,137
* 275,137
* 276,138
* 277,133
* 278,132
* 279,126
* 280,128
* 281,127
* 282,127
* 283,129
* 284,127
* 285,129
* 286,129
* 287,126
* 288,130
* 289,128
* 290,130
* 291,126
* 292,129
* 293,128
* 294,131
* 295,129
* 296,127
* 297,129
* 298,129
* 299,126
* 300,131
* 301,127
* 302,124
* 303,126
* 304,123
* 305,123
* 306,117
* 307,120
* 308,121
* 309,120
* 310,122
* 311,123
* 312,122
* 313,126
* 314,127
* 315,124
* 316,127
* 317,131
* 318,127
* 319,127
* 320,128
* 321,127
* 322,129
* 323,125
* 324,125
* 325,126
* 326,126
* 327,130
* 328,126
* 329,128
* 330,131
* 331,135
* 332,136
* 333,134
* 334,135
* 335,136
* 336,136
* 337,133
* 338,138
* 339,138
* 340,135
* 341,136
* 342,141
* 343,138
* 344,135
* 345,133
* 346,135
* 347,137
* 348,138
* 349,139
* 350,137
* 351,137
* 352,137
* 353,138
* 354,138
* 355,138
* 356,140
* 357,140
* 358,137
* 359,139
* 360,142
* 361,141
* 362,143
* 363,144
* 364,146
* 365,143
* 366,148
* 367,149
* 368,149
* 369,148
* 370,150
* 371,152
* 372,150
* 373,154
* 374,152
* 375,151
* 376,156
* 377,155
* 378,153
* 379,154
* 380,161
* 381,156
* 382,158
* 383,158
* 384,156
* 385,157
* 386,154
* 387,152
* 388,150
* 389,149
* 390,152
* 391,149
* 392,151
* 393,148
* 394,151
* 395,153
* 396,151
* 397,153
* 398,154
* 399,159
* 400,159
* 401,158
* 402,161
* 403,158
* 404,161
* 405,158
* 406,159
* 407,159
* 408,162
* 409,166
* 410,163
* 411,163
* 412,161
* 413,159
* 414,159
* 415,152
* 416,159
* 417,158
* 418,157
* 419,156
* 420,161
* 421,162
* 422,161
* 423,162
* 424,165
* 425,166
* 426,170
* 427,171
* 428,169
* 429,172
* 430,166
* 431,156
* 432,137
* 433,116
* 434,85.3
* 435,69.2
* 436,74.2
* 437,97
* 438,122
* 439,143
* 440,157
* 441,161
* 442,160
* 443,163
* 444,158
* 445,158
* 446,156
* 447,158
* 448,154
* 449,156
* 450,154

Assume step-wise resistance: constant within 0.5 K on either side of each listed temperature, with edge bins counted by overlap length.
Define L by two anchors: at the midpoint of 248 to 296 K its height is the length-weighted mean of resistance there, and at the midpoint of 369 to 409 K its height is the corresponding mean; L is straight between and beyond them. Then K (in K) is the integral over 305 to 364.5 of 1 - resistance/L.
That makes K 5.7 K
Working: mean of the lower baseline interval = 137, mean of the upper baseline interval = 155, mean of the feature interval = 132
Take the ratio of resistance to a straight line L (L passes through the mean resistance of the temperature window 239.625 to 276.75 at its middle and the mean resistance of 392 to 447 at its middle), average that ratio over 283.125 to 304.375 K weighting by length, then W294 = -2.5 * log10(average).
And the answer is 0.13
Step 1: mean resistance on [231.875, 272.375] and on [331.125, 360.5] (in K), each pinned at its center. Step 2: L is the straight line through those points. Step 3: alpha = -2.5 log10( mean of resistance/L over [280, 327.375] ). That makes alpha 0.11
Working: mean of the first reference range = 143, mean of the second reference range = 137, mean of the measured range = 126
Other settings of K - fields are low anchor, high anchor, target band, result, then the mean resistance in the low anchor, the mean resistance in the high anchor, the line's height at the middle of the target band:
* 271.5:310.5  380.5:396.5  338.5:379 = 0.68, 128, 153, 145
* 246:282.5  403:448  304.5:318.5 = 1.93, 140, 151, 143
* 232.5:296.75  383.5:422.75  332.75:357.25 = 1.98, 138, 157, 149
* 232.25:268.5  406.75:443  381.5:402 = -0.76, 143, 149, 148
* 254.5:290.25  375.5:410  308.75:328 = 2.44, 137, 156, 144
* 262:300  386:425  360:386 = -0.05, 133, 157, 151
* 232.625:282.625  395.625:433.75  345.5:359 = 1.21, 141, 158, 151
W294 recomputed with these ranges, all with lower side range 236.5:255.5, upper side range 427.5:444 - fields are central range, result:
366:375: -0.099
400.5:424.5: -0.178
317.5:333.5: 0.083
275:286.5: 0.086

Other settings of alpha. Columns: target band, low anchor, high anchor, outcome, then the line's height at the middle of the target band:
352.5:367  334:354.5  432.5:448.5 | -0.042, 136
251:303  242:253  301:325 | -0.001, 135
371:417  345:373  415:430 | -0.015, 154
